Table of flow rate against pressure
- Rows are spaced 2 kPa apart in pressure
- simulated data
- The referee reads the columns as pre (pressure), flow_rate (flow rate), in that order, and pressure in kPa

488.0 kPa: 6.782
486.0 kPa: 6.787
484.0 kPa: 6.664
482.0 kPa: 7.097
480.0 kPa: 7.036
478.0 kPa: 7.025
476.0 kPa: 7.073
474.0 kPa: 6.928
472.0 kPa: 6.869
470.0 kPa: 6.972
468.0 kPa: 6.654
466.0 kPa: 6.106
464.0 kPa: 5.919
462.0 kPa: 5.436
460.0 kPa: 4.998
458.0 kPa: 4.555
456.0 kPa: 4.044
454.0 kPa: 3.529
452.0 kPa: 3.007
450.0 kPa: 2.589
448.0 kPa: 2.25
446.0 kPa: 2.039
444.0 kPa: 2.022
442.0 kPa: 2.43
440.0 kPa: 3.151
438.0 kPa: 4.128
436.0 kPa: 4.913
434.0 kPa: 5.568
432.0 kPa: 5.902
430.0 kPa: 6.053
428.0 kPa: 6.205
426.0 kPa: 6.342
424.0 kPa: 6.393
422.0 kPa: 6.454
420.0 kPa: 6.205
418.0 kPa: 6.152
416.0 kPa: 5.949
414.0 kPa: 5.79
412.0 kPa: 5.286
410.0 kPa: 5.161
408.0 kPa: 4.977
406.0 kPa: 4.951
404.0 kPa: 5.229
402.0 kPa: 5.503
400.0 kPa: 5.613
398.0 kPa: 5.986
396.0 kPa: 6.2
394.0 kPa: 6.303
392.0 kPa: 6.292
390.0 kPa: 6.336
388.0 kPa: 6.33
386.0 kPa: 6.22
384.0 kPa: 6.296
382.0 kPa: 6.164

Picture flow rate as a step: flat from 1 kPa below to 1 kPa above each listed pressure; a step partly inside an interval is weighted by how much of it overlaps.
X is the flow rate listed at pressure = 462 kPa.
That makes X 5.436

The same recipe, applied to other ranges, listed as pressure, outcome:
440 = 3.151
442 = 2.43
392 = 6.292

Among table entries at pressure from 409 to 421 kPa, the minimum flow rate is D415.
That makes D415 5.161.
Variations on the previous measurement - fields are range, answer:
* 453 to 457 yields 3.529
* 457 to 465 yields 4.555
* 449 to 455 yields 2.589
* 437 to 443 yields 2.43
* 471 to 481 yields 6.869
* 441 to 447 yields 2.022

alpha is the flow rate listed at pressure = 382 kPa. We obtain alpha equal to 6.164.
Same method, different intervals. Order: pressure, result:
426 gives 6.342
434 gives 5.568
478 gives 7.025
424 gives 6.393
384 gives 6.296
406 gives 4.951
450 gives 2.589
